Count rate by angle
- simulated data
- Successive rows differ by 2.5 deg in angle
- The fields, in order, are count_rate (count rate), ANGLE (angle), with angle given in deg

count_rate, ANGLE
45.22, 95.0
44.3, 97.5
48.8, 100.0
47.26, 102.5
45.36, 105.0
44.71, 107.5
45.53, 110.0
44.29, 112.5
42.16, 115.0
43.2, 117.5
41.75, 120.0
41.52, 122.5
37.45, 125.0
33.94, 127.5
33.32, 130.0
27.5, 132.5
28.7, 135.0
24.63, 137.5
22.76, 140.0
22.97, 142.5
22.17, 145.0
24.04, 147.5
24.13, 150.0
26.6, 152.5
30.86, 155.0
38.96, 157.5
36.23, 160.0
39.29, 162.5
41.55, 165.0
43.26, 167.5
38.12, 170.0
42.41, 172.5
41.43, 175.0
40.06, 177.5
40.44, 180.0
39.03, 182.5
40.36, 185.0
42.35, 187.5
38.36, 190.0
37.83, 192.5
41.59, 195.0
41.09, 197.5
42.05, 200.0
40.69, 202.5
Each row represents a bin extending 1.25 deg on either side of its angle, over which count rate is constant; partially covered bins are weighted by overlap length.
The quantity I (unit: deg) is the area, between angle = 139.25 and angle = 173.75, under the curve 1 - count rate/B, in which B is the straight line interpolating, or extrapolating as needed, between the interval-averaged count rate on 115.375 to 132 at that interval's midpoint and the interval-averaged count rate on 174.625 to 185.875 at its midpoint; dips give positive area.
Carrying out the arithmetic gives 6.0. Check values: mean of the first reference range 38.2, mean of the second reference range 40.2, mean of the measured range 32.5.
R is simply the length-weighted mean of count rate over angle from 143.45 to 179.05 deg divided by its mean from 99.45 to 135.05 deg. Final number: 0.86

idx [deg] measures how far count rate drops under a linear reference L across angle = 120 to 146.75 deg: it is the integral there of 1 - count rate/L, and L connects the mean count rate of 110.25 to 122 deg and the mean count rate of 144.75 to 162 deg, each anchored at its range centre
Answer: 5.3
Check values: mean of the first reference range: 43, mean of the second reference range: 29.8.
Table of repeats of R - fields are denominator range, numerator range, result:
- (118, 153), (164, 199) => 1.36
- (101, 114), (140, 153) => 0.52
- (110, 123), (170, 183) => 0.94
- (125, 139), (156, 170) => 1.31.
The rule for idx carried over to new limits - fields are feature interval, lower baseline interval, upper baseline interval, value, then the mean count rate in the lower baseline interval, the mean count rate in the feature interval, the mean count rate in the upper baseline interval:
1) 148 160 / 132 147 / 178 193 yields -0.33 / 24.6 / 30.4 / 39.8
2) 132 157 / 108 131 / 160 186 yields 9.08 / 40.6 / 25.8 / 40.4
